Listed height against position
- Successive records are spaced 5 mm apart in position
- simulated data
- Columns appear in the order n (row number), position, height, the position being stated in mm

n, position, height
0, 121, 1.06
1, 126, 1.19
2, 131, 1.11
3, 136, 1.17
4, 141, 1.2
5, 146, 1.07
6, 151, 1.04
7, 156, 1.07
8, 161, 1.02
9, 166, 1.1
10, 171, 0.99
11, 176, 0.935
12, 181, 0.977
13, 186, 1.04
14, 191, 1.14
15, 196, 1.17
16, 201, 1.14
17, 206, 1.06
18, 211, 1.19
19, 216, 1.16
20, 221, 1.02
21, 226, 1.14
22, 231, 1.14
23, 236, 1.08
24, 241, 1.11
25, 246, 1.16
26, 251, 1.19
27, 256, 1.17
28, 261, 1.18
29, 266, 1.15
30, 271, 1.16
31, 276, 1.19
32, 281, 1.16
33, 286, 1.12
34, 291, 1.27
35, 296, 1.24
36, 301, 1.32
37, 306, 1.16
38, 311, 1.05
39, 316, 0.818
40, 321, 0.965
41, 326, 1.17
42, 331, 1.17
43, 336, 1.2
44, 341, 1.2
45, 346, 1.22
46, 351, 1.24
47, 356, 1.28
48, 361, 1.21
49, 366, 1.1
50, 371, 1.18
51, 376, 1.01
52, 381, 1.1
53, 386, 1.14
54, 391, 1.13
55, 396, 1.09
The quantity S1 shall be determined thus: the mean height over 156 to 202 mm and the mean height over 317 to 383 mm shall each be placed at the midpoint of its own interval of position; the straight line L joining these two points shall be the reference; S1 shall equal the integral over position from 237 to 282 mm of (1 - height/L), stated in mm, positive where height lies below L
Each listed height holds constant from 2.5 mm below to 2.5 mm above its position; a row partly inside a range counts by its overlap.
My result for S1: -2.5 mm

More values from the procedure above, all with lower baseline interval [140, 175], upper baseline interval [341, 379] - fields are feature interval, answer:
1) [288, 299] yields -1.1 mm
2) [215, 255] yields -0.8 mm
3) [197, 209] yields -0.3 mm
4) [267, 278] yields -0.4 mm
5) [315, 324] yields 1.8 mm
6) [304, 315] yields 0.8 mm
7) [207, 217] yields -0.6 mm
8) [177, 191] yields 0.7 mm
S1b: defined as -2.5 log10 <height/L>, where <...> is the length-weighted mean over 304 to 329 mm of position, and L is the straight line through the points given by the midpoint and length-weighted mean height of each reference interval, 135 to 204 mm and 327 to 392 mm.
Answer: 0.11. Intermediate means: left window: 1.07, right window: 1.17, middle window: 1.03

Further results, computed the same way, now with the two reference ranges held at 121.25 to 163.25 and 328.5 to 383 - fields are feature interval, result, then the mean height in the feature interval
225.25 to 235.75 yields 0.007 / 1.13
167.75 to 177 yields 0.143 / 0.978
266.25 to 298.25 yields -0.033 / 1.19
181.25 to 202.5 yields 0.016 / 1.11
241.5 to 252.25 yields -0.020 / 1.16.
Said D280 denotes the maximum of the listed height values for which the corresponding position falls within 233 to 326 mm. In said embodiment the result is 1.32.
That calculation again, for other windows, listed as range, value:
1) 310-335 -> 1.17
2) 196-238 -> 1.19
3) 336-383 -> 1.28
